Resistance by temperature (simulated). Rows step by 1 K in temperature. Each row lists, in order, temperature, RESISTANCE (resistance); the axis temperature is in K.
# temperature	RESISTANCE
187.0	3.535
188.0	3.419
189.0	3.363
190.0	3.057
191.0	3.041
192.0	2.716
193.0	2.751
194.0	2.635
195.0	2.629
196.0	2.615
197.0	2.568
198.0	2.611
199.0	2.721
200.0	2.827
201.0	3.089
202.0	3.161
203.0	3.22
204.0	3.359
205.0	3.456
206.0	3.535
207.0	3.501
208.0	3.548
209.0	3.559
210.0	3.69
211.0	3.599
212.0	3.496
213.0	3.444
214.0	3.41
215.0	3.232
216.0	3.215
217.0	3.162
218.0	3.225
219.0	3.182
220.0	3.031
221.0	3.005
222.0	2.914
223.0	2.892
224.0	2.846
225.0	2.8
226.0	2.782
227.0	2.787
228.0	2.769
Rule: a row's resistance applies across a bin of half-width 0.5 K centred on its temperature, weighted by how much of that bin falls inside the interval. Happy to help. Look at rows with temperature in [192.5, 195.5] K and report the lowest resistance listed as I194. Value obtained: 2.629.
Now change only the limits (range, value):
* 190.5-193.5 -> 2.716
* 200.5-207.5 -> 3.089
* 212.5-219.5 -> 3.162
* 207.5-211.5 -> 3.548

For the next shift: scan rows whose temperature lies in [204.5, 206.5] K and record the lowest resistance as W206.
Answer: 3.456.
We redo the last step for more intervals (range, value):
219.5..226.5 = 2.782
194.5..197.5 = 2.568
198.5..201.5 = 2.721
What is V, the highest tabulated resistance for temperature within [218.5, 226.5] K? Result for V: 3.182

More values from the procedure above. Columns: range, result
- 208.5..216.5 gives 3.69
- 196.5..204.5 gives 3.359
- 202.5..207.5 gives 3.535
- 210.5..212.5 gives 3.599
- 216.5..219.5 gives 3.225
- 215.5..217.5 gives 3.215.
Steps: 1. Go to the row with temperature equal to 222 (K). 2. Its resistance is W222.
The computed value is 2.914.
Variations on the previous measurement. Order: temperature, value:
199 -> 2.721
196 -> 2.615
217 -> 3.162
